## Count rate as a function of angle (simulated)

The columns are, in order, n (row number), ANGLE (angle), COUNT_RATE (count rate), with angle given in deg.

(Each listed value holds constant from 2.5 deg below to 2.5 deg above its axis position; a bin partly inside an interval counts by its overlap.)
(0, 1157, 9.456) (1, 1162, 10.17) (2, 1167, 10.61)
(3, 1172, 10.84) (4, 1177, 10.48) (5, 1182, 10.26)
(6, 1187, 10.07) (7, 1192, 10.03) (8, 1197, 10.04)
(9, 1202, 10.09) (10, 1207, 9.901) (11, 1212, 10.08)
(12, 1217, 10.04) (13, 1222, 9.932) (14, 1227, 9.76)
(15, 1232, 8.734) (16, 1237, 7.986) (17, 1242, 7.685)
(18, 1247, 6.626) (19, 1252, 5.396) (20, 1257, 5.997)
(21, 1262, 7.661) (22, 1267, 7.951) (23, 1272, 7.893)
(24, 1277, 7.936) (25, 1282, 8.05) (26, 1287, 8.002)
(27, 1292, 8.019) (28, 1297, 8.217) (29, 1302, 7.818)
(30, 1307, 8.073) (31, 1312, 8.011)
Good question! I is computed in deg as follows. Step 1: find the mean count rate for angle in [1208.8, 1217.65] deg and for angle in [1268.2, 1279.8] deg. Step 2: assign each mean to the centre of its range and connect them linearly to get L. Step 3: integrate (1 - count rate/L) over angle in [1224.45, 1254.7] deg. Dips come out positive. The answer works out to 4.89 deg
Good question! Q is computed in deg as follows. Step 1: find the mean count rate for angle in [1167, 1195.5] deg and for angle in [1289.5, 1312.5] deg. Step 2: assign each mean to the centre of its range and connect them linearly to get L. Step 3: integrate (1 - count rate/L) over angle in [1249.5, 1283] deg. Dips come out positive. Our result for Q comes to 5.6 deg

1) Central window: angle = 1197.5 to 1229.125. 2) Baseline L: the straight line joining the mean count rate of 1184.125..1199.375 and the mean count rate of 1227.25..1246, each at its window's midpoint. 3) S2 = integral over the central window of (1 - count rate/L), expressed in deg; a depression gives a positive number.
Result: -2.8 deg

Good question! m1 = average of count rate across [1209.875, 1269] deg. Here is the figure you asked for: 8.14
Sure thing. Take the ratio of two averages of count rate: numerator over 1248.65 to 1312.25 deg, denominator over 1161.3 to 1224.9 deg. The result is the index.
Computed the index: 0.74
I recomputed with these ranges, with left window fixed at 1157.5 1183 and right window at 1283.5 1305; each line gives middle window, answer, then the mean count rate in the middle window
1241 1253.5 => 3.4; 6.53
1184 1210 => -0.4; 10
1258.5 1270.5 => 1.3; 7.66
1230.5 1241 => 1.1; 8.23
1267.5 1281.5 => 0.8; 7.94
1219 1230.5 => -0.5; 9.76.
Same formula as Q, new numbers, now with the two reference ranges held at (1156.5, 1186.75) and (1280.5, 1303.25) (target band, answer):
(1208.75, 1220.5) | -0.6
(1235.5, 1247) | 1.8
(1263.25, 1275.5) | 0.8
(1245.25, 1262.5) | 4.9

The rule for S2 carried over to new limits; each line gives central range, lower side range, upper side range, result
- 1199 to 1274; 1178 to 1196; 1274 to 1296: 5.9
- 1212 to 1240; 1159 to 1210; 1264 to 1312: 0.1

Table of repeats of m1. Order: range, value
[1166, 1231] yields 10.1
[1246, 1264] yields 6.37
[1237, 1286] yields 7.3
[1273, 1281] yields 7.95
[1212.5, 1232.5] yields 9.75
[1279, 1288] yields 8.03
